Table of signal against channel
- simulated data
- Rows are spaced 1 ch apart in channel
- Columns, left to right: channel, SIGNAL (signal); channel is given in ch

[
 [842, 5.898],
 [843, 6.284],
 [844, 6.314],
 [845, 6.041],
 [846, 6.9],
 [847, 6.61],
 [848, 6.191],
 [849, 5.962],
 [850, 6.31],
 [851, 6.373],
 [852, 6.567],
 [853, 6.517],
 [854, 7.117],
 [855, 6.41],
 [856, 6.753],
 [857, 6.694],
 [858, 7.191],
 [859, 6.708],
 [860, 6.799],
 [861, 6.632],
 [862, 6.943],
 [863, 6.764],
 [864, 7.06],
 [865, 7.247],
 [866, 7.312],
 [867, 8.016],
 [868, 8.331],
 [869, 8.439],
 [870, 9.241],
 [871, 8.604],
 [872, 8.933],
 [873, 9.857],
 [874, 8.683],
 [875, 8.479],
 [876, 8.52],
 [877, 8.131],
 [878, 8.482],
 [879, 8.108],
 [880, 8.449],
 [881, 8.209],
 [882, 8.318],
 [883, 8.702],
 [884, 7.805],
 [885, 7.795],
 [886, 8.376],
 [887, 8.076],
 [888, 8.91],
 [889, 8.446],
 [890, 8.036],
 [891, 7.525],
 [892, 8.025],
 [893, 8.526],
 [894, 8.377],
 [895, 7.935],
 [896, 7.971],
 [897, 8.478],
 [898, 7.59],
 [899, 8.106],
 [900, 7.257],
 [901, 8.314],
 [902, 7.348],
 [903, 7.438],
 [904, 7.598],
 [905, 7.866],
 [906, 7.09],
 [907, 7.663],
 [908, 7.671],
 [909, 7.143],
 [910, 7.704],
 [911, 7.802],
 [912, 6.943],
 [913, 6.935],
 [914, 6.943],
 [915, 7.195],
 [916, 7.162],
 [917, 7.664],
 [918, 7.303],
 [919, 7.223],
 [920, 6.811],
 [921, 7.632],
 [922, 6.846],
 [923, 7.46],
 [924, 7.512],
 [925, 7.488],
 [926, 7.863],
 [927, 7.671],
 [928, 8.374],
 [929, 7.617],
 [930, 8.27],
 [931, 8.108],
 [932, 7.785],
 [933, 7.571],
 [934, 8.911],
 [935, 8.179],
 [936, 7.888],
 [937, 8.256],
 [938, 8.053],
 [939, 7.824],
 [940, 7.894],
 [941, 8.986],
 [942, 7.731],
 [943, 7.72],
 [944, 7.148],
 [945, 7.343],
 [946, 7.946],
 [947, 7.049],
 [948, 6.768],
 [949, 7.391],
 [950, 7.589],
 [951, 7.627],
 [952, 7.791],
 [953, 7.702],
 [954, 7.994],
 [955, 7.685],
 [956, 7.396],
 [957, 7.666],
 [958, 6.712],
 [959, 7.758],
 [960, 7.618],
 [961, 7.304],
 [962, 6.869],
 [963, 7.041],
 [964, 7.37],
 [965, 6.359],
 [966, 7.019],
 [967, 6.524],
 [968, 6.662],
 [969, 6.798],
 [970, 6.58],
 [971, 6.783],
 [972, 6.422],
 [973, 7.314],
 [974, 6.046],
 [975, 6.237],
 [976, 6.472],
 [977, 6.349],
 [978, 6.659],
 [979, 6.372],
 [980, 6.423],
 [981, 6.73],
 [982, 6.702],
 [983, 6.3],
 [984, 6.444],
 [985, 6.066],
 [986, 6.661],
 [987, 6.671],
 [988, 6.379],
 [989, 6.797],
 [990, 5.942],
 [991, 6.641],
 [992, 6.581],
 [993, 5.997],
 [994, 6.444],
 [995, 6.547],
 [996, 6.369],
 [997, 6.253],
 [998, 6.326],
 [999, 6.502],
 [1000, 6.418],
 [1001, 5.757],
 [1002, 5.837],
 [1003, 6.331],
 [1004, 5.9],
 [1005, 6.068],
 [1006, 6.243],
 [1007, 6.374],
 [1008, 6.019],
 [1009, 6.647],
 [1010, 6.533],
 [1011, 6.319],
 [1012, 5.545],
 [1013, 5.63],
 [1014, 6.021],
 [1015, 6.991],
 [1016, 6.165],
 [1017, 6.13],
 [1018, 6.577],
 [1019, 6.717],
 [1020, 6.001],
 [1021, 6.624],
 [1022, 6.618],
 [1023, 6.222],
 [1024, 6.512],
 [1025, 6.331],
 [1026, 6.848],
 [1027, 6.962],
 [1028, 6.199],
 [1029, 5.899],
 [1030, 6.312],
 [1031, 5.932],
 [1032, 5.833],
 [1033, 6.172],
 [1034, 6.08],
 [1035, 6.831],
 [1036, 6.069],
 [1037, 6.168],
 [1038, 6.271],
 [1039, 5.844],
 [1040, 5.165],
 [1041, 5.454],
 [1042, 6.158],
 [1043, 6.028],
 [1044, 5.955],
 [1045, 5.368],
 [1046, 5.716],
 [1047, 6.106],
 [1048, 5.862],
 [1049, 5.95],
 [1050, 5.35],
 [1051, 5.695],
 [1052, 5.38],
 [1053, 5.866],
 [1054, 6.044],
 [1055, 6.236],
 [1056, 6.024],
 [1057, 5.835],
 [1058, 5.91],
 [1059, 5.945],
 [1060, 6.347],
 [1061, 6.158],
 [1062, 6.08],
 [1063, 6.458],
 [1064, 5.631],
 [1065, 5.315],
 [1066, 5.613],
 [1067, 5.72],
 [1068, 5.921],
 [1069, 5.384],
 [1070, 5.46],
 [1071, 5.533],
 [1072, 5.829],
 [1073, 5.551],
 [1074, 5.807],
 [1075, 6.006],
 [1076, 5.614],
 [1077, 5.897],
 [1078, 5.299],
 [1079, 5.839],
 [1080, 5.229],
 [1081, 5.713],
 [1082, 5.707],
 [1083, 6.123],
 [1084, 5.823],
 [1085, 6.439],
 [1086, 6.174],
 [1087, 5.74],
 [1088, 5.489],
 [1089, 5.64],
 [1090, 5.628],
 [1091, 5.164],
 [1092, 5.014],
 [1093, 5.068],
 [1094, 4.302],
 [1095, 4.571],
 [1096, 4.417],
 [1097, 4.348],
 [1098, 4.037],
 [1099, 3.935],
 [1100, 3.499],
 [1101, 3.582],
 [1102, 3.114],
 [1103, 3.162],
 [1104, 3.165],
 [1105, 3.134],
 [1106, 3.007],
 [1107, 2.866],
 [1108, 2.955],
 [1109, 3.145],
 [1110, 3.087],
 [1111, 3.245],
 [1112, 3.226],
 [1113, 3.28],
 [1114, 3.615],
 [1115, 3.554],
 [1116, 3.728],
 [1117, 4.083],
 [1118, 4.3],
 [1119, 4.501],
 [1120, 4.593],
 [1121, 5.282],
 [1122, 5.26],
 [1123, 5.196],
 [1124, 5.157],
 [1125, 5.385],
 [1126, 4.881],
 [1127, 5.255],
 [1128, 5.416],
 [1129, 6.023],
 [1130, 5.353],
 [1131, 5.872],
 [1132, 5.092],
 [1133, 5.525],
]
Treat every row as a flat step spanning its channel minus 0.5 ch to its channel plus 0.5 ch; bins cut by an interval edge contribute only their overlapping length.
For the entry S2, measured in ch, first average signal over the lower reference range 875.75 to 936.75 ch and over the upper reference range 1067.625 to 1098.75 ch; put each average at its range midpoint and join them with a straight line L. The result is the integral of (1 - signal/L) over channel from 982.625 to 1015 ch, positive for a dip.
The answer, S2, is 1.4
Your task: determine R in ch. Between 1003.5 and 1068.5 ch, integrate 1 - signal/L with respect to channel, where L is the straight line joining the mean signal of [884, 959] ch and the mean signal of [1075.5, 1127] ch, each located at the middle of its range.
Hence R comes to -4.5 ch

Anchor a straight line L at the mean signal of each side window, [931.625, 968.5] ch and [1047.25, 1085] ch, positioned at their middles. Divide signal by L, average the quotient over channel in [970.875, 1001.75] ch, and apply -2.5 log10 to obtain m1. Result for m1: 0.09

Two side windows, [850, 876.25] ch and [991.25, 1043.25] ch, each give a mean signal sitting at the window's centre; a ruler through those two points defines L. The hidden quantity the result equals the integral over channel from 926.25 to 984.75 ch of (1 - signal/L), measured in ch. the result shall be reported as -4.8 ch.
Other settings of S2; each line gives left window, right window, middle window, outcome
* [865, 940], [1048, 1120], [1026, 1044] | -1.0 ch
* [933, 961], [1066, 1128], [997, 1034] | 0.5 ch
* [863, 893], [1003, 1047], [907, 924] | 0.9 ch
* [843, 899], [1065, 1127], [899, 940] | -3.6 ch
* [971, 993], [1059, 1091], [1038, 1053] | 0.6 ch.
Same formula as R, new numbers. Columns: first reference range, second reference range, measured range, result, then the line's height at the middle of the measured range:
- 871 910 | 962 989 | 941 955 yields -0.97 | 7.09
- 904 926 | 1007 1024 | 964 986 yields 0.56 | 6.73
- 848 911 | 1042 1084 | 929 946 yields -2.03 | 7.12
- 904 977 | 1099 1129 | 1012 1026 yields -1.15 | 5.86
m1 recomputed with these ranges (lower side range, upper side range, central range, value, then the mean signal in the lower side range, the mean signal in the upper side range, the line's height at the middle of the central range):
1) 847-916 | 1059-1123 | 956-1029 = -0.060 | 7.66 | 4.83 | 6.16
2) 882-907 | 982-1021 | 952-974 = -0.031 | 7.98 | 6.3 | 6.91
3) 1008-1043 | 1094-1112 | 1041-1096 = -0.218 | 6.22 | 3.5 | 4.71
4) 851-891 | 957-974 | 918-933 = -0.043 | 7.82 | 6.94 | 7.31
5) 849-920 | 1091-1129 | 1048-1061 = -0.182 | 7.68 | 4.1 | 4.99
